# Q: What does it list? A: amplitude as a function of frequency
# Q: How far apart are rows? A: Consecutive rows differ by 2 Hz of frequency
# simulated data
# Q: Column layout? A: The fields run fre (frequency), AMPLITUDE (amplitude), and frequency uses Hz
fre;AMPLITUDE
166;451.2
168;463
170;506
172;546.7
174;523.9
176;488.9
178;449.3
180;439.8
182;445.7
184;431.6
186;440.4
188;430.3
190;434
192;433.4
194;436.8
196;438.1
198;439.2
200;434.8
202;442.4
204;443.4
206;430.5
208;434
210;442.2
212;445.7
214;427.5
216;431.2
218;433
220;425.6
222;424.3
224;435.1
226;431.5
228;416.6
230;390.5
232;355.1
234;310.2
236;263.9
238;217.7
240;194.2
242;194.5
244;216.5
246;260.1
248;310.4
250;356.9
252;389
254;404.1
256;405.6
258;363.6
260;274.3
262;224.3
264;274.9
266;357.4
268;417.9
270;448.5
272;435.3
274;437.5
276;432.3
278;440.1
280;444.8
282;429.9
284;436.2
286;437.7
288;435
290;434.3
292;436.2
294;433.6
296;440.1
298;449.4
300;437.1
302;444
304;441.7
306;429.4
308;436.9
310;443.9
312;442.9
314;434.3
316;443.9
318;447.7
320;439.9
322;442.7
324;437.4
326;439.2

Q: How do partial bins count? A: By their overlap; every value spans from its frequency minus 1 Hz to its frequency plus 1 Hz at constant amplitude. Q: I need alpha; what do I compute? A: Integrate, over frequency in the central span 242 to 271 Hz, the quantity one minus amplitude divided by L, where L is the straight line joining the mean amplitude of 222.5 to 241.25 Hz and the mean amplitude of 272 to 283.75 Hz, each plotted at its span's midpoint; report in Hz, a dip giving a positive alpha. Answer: 4.4 Hz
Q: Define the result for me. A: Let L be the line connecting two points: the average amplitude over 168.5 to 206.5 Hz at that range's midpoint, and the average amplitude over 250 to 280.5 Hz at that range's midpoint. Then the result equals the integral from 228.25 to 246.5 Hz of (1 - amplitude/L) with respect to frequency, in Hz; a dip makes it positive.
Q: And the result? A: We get 6.1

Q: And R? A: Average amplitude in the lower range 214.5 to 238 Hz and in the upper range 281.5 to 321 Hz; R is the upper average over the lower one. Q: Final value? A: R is 1.14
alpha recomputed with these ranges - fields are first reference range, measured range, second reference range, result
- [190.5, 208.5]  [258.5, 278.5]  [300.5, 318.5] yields 3.0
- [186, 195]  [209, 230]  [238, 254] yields -4.6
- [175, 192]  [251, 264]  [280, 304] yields 3.0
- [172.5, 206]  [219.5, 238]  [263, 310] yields 2.8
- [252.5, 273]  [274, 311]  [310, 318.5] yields -2.8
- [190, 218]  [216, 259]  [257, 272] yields 4.6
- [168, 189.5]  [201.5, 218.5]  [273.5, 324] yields 0.9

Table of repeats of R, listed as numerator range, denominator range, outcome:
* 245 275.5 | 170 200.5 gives 0.79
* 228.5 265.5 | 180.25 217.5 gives 0.69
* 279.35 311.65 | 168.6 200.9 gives 0.96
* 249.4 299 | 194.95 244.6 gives 1.05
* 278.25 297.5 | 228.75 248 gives 1.61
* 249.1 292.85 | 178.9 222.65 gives 0.91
